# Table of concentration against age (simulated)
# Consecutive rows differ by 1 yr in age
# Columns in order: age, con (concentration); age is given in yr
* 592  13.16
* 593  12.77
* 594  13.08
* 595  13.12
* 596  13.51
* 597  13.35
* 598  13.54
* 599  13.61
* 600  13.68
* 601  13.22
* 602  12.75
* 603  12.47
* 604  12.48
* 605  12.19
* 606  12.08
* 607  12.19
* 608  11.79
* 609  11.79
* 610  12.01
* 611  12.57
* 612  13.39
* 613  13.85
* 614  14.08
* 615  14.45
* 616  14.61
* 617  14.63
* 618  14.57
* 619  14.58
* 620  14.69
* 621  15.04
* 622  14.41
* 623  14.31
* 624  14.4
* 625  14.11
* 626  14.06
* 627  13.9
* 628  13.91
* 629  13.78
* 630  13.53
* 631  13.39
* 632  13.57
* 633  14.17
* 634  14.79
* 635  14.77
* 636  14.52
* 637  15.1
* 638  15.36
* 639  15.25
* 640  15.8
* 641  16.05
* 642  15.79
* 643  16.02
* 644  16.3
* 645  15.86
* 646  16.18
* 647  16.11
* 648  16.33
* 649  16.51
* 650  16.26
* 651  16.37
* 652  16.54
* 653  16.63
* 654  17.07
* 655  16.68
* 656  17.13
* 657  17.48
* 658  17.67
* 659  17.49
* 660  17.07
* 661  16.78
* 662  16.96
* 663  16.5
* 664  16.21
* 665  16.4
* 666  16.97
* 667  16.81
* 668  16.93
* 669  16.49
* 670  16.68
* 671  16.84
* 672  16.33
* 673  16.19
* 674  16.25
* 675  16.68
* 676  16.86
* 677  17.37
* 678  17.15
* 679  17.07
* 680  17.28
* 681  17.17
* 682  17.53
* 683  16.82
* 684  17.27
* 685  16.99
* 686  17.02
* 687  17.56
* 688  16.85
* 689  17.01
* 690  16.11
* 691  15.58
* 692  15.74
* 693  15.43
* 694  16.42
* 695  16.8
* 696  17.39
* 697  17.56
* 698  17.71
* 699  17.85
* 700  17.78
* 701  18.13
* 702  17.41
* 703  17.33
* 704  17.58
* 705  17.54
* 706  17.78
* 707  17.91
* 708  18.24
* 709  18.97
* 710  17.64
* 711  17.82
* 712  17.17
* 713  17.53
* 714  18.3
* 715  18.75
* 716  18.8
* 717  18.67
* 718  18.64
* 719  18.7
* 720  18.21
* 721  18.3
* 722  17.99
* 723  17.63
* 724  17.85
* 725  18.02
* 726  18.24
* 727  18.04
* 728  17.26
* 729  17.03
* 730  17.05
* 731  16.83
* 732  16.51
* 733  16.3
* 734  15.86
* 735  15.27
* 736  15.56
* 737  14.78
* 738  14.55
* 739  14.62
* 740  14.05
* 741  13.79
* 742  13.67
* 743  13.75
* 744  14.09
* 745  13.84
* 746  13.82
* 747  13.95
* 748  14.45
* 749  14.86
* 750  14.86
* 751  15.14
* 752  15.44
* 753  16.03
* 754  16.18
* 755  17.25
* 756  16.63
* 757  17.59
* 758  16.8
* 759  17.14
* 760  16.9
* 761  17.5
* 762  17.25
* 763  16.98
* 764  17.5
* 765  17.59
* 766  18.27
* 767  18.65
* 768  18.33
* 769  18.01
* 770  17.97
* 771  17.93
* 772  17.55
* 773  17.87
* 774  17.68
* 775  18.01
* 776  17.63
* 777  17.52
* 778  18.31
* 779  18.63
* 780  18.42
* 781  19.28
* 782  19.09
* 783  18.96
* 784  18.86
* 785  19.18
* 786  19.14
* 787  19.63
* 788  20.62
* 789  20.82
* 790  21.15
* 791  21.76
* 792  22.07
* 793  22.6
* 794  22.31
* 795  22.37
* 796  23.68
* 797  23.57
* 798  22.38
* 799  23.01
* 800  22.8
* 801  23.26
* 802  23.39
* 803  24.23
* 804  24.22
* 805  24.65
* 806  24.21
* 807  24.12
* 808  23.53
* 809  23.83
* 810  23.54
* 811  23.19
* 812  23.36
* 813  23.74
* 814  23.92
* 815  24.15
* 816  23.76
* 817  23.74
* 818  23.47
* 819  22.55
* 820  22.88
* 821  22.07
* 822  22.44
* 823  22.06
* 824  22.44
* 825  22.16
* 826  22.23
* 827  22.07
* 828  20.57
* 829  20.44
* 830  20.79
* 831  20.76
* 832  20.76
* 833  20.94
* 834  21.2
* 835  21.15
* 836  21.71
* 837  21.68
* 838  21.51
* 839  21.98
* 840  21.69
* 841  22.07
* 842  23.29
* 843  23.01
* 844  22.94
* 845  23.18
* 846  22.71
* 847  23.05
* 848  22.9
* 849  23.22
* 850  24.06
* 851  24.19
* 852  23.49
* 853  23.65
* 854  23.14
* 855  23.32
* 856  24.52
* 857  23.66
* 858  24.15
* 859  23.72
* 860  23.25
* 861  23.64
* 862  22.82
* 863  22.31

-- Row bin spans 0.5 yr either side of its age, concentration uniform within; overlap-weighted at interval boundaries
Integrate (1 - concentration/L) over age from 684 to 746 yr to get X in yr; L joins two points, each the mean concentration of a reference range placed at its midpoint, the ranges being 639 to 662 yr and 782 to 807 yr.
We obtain 6.7 yr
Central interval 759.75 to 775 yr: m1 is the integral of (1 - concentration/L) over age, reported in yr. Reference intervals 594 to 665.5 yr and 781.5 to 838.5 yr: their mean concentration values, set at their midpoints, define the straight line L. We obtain 2.0 yr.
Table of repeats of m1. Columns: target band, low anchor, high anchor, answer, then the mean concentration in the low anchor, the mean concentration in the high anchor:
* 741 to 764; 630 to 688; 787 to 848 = 5.03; 16.4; 22.5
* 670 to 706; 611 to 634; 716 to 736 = -1.65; 14.1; 17.5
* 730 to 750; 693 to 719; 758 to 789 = 3.54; 17.8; 18.2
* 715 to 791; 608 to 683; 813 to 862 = 9.17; 15.6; 22.6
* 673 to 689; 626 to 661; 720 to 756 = -1.31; 15.7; 15.8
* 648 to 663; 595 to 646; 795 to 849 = -1.30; 14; 22.7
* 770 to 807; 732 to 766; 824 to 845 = -4.53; 15.6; 21.7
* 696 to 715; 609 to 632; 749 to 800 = -1.37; 14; 18.8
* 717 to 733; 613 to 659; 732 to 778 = -1.75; 15.3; 16.2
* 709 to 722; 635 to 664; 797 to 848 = 0.35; 16.3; 22.7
